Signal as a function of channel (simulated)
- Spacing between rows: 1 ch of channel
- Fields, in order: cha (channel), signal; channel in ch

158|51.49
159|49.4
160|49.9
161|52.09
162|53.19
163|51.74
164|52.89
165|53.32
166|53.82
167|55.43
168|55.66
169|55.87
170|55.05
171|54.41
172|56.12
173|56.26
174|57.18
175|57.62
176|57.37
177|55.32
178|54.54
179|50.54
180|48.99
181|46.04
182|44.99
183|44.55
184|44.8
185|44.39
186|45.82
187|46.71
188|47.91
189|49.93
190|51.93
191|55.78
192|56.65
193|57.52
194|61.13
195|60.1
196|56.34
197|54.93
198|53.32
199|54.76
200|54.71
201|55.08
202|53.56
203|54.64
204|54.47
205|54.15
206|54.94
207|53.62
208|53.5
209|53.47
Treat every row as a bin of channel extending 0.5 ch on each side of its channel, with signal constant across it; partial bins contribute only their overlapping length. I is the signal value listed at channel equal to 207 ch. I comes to 53.62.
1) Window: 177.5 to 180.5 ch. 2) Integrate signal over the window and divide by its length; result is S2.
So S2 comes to 51.4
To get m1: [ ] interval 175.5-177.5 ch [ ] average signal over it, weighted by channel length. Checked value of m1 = 56.3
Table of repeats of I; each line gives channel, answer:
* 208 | 53.5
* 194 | 61.13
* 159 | 49.4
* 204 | 54.47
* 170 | 55.05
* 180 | 48.99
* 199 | 54.76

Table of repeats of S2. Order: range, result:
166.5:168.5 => 55.5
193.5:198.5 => 57.2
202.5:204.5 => 54.6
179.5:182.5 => 46.7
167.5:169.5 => 55.8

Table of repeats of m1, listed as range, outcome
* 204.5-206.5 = 54.5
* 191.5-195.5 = 58.9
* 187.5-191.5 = 51.4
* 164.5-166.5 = 53.6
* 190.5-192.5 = 56.2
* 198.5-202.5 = 54.5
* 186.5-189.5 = 48.2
